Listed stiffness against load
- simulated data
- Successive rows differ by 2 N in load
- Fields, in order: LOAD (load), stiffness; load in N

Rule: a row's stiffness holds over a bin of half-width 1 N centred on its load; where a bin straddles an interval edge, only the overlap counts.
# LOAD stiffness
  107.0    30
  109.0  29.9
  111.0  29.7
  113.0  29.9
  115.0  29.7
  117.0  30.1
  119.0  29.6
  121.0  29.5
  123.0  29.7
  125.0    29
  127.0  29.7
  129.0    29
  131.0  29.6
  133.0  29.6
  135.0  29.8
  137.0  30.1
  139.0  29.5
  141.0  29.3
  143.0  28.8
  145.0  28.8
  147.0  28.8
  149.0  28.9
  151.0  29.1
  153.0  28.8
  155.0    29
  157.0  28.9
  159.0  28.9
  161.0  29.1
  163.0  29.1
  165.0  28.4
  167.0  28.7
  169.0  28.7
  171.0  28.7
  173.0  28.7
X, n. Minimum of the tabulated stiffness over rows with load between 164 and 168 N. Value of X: 28.4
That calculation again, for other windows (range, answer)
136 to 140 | 29.5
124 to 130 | 29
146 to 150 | 28.8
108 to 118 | 29.7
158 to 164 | 28.9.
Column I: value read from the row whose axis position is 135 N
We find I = 29.8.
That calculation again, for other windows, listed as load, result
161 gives 29.1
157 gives 28.9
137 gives 30.1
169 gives 28.7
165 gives 28.4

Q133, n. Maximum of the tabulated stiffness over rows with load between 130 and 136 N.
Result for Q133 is 29.8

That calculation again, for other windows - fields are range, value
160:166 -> 29.1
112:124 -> 30.1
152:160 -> 29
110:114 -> 29.9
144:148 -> 28.8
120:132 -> 29.7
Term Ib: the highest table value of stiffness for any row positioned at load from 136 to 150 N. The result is 30.1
